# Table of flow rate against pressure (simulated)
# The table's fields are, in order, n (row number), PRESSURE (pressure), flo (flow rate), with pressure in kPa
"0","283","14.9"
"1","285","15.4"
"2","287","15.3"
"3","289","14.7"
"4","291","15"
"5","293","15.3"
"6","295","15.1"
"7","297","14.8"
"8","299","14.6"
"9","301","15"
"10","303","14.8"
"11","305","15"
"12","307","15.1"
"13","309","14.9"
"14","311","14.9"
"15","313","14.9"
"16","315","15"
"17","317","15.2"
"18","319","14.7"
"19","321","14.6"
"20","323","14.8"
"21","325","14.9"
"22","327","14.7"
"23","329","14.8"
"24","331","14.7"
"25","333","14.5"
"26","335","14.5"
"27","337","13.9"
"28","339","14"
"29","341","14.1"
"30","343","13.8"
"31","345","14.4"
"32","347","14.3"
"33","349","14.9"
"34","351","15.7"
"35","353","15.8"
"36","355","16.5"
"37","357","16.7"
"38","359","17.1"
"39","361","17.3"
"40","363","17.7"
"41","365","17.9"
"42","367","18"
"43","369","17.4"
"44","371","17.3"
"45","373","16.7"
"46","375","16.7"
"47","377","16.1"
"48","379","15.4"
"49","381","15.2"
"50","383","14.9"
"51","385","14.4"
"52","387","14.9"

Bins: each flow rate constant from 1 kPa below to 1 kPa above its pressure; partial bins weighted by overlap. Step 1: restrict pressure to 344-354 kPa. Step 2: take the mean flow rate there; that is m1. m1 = 15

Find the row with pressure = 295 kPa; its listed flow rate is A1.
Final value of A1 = 15.1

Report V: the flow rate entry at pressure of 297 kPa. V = 14.8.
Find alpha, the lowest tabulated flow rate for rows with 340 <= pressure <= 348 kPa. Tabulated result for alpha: 13.8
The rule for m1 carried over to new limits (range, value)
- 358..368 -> 17.6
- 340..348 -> 14.2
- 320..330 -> 14.8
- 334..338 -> 14.2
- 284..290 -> 15.1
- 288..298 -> 15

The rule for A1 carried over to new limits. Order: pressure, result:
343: 13.8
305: 15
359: 17.1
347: 14.3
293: 15.3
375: 16.7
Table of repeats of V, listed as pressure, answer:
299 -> 14.6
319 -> 14.7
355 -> 16.5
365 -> 17.9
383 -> 14.9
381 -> 15.2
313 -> 14.9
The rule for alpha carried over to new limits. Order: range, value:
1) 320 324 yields 14.6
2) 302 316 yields 14.8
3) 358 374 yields 16.7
